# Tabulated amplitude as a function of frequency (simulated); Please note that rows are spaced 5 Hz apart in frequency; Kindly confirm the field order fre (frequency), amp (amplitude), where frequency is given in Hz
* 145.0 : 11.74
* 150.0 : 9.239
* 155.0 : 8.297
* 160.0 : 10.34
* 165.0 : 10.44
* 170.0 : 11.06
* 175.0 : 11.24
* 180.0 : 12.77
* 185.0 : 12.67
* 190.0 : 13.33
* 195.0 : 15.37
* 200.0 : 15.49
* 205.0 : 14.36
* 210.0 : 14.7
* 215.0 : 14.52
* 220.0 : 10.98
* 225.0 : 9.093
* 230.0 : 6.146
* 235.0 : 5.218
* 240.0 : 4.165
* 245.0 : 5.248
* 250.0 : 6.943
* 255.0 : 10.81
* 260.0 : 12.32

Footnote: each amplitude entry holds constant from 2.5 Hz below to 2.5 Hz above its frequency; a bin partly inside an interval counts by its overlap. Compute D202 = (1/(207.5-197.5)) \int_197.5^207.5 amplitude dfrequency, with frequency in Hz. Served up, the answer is 14.9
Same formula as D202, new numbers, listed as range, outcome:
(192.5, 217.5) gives 14.9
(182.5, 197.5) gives 13.8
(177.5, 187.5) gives 12.7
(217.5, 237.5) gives 7.86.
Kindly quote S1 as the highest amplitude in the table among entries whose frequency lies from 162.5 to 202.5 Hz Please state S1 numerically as 15.49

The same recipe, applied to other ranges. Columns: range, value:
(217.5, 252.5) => 10.98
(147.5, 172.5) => 11.06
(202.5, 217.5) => 14.7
